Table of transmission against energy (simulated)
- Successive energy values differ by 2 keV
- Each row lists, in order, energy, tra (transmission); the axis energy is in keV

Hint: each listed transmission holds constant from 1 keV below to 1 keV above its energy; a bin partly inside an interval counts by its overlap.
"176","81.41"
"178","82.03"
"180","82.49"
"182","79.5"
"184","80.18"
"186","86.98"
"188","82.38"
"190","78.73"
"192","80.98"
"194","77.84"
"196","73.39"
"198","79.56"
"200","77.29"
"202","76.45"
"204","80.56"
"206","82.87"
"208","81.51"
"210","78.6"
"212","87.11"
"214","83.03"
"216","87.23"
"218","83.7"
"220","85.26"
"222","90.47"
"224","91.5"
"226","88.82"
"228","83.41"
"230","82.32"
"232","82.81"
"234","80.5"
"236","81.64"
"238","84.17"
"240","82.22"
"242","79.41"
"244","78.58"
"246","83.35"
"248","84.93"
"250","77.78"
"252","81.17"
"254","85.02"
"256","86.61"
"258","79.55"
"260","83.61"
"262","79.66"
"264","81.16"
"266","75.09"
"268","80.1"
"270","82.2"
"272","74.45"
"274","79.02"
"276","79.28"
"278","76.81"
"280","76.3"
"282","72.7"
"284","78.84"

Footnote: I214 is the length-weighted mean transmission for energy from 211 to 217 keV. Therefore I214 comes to 85.8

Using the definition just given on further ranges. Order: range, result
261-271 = 79.6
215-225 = 87.6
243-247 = 81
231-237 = 81.6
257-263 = 80.9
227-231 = 82.9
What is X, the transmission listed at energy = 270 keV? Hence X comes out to 82.2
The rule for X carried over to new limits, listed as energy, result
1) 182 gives 79.5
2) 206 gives 82.87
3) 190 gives 78.73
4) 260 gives 83.61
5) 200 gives 77.29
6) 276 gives 79.28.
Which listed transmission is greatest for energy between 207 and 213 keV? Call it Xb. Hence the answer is 87.11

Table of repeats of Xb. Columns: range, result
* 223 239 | 91.5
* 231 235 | 82.81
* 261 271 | 82.2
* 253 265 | 86.61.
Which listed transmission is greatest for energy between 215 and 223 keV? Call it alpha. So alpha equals 90.47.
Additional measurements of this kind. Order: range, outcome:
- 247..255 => 85.02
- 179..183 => 82.49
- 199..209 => 82.87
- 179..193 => 86.98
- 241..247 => 83.35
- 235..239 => 84.17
